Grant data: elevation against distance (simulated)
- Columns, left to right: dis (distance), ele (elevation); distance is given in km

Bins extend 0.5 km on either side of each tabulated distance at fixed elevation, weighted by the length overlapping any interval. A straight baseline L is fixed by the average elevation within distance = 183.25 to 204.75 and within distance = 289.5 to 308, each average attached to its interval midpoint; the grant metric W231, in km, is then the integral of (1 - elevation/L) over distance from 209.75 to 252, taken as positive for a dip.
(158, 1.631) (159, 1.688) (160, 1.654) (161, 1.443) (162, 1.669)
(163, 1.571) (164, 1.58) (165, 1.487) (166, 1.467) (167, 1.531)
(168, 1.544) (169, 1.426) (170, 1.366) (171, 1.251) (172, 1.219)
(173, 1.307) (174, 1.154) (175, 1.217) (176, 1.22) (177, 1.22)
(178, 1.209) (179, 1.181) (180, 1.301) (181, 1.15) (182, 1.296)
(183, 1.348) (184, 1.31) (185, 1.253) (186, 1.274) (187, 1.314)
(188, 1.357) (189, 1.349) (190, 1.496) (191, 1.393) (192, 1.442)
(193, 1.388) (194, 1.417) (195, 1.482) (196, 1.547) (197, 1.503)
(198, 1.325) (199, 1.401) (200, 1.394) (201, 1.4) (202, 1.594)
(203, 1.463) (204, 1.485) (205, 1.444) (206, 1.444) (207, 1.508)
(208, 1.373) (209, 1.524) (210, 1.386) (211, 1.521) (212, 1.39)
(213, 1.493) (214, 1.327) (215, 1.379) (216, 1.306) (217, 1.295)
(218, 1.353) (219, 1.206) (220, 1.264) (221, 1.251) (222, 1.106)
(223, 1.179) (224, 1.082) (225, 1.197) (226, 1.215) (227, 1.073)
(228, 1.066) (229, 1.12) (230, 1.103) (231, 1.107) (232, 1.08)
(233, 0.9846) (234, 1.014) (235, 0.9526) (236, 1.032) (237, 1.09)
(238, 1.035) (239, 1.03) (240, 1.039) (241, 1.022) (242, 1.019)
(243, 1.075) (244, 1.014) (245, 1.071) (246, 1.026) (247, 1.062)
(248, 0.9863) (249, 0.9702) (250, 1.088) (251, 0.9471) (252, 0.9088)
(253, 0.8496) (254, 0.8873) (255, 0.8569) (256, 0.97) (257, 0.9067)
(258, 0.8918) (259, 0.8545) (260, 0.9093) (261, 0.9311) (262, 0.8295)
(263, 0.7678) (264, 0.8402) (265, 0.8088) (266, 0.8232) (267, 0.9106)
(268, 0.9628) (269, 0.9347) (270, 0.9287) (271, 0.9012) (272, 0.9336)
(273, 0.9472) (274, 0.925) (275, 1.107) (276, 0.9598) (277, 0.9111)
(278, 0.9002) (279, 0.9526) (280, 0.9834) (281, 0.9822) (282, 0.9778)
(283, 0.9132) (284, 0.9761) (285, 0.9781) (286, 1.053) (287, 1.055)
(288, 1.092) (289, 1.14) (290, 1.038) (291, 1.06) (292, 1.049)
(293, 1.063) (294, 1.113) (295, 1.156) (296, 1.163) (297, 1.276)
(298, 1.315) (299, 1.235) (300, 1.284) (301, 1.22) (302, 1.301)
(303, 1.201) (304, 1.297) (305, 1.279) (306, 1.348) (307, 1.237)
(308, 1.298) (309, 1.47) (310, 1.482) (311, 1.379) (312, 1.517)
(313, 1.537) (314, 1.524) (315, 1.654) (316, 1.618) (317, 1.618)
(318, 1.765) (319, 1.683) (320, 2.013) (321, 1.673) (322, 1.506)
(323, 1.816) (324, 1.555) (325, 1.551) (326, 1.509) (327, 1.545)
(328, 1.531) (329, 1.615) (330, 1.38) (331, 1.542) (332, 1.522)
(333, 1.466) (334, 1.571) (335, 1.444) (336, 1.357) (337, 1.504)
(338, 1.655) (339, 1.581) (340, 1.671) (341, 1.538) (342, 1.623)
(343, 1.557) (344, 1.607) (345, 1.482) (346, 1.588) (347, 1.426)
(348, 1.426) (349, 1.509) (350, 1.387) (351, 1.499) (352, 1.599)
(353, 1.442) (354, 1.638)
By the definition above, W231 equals 6.4 km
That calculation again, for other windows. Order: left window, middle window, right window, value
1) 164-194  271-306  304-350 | 9.39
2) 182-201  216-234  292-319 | 2.88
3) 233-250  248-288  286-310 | 6.47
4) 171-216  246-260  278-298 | 2.78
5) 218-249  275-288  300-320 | 3.33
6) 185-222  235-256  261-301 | 3.33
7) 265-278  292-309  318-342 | 0.21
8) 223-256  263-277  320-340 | 3.41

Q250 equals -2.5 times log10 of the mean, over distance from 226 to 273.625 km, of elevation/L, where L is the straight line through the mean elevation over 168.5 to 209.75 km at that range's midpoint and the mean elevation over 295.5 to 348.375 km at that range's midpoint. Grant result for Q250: 0.41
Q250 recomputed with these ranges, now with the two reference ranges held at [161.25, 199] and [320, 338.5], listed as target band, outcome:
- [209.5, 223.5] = 0.08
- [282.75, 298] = 0.36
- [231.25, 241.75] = 0.36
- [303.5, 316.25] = 0.07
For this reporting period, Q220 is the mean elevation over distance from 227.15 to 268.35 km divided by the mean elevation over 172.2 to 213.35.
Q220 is 0.7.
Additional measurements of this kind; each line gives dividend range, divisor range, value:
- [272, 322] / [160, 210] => 0.89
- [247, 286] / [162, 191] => 0.69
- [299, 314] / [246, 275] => 1.47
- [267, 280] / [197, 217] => 0.66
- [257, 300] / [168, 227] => 0.74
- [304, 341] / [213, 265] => 1.46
